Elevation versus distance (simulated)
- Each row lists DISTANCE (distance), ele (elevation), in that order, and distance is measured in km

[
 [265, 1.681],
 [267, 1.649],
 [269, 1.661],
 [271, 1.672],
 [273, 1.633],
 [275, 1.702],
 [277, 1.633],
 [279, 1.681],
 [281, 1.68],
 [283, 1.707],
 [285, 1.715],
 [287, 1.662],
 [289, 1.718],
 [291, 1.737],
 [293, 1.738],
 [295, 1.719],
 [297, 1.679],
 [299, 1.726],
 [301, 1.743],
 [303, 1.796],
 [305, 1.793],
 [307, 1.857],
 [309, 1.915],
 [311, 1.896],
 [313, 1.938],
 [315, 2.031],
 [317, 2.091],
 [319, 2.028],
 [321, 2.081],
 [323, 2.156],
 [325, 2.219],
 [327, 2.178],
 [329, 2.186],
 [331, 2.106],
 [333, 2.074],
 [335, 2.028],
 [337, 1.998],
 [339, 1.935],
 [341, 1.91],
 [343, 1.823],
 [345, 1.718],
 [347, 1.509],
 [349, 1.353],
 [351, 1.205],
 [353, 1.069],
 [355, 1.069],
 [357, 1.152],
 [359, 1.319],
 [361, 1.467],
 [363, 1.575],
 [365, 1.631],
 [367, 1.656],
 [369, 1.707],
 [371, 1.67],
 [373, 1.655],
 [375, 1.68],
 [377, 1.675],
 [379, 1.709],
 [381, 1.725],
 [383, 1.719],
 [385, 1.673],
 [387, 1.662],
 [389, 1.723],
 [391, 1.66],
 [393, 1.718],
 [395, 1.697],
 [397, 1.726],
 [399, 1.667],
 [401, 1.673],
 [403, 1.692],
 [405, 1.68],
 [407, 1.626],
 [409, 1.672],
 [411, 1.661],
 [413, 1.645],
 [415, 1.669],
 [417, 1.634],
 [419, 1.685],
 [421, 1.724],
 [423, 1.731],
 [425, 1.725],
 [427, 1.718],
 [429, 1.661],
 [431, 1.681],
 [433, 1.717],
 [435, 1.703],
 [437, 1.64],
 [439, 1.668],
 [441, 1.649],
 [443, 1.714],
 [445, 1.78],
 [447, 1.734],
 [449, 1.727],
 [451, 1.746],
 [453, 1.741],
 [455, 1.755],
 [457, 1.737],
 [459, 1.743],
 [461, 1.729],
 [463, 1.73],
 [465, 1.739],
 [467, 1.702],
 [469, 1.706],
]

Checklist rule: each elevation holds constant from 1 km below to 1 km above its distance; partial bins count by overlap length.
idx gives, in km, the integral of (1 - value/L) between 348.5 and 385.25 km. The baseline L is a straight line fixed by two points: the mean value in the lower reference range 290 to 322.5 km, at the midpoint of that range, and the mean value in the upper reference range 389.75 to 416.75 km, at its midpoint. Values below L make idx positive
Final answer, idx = 4.9 km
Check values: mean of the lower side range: 1.87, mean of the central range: 1.51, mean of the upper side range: 1.68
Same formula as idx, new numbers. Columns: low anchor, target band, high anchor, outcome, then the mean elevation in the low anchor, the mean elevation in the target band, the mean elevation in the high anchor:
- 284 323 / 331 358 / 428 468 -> 2.8 km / 1.84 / 1.62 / 1.71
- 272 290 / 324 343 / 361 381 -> -4.5 km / 1.68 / 2.06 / 1.66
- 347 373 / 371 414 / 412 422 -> -3.3 km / 1.42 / 1.68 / 1.67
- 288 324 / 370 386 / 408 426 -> 0.5 km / 1.87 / 1.69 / 1.68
